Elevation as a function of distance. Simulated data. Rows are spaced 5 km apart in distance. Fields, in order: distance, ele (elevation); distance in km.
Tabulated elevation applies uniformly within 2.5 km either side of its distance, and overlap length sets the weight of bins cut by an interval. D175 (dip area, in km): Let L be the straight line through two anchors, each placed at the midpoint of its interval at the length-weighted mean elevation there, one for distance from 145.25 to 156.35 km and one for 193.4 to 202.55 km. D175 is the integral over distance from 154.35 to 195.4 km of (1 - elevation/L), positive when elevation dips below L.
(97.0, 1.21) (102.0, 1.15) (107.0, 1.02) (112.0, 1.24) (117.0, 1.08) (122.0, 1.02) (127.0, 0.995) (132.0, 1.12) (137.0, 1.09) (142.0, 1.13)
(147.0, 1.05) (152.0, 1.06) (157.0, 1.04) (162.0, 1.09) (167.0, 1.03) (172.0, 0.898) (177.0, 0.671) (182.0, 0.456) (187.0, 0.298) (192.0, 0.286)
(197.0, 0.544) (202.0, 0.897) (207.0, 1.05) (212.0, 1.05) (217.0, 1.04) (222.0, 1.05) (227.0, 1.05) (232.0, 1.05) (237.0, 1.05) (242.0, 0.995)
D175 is 7.1 km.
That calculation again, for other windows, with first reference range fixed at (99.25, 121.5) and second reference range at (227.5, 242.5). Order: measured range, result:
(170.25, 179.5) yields 2.6 km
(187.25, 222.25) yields 8.6 km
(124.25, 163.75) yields 0.8 km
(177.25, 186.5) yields 5.2 km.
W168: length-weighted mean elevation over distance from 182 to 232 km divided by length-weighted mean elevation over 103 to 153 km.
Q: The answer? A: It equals 0.74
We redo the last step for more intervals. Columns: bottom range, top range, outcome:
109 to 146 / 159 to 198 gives 0.61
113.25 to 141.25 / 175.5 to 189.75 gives 0.43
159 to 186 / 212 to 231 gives 1.30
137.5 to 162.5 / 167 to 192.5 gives 0.55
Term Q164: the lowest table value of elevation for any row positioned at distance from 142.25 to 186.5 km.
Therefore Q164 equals 0.456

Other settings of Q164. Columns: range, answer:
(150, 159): 1.04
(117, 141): 0.995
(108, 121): 1.08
